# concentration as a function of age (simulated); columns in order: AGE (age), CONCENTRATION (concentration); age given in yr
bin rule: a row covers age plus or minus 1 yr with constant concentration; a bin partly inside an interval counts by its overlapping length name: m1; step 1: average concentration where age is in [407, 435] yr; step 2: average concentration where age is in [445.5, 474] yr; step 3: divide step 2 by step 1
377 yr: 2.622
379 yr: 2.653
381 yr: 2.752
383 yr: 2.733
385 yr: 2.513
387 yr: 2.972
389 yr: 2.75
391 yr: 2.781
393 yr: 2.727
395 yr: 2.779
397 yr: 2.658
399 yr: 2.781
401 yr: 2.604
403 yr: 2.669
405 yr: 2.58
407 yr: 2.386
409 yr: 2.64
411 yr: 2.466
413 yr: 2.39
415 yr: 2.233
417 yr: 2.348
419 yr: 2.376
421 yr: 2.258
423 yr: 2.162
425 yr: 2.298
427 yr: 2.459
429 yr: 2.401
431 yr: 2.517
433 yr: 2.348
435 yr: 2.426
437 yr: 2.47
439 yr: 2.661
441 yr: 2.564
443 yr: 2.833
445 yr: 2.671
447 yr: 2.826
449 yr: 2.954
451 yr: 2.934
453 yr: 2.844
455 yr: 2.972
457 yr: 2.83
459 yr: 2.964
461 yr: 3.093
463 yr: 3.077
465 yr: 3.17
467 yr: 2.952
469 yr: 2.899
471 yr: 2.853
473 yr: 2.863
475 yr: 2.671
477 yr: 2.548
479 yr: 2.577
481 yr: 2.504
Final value 1.24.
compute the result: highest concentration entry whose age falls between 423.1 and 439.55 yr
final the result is 2.661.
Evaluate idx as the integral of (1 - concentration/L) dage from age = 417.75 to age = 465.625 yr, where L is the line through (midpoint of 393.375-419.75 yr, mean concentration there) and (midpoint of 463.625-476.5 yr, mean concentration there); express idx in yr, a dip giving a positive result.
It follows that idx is 1.3 yr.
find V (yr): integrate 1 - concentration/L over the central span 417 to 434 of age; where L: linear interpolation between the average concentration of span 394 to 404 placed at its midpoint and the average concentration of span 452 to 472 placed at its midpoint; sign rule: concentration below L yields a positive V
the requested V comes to 2.8 yr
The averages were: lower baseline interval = 2.7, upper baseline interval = 2.97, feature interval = 2.35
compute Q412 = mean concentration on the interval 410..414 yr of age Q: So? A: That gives 2.43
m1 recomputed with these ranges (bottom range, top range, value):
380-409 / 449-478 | 1.08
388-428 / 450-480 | 1.15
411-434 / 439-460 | 1.20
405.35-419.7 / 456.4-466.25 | 1.26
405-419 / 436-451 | 1.13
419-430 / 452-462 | 1.27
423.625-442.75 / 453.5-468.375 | 1.21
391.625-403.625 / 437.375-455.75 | 1.03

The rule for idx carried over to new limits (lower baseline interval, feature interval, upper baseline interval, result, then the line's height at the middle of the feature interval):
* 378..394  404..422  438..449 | 2.1 yr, 2.73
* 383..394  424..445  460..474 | 2.8 yr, 2.89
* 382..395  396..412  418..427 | -0.4 yr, 2.54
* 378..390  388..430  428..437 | 1.1 yr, 2.57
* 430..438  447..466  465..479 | -2.3 yr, 2.66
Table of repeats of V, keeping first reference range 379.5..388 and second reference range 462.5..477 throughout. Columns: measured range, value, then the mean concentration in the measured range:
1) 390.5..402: 0.2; 2.72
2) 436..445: 0.7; 2.64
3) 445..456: -0.1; 2.88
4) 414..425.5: 2.2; 2.28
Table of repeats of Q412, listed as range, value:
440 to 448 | 2.72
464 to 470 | 3.01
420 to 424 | 2.21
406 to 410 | 2.51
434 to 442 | 2.53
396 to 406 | 2.66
